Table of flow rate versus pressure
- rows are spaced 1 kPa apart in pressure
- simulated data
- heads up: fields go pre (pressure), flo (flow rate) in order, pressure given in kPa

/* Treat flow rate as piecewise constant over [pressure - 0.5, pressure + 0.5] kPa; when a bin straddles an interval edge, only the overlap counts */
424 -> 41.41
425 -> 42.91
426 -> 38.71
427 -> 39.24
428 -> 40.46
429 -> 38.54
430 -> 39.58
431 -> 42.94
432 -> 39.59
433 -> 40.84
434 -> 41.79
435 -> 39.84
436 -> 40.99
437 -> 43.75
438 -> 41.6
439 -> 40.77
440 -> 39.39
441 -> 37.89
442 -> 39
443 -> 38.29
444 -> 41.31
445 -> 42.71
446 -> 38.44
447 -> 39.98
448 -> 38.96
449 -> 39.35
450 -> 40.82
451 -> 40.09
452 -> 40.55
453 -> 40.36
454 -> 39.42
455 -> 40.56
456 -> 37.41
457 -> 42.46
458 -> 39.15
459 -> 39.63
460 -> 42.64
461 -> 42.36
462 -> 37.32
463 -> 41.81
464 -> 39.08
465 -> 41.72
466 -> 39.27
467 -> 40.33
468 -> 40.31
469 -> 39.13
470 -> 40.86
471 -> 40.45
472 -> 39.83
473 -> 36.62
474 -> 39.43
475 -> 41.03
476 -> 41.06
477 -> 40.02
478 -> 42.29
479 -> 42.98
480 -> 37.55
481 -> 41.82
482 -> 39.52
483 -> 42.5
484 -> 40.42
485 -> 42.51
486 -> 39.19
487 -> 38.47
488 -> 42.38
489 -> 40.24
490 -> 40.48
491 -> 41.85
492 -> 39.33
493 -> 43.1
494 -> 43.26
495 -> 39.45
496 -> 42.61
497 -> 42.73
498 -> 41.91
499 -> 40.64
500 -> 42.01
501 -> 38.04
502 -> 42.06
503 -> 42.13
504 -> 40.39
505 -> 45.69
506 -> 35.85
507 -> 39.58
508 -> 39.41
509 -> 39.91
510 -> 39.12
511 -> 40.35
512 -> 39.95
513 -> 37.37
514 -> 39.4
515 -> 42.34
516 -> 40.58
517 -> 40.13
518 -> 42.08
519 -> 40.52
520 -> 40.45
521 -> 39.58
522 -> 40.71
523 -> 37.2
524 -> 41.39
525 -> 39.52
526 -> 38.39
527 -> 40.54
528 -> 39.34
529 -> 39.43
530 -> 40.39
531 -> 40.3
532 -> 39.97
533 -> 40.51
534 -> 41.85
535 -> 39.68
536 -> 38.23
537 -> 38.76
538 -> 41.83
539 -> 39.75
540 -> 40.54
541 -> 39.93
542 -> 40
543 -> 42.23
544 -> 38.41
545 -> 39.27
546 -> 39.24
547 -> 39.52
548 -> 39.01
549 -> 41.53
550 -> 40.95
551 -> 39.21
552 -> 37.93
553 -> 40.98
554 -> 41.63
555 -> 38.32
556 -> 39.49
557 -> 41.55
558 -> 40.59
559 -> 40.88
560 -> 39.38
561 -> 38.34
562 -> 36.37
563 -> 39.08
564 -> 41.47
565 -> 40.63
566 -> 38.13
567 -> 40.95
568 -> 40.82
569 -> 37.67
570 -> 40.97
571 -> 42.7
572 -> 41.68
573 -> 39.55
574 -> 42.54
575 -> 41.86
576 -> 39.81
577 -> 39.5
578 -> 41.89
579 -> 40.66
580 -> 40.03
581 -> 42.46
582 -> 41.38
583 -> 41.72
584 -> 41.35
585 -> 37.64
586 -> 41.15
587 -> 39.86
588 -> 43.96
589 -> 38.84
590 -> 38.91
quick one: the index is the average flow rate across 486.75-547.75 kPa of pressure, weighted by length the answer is 40.3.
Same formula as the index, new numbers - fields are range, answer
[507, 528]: 39.9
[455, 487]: 40.3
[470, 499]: 40.8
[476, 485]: 41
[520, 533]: 39.8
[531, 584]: 40.2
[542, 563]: 39.7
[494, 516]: 40.6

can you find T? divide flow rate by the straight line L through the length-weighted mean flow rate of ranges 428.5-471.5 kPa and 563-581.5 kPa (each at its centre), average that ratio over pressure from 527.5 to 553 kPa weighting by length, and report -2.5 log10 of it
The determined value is 0.017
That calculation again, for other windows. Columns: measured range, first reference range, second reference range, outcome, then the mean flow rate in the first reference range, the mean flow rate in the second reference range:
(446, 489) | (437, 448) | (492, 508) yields 0.01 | 40.1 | 41.2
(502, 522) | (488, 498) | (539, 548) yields 0.02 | 41.5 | 39.8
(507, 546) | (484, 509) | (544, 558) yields 0.01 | 40.9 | 39.9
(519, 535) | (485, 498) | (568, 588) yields 0.03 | 41.2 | 40.8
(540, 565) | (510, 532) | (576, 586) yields 0.01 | 40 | 40.7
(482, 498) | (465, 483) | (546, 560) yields -0.03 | 40.3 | 40.1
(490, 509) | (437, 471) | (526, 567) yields -0.03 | 40.1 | 39.9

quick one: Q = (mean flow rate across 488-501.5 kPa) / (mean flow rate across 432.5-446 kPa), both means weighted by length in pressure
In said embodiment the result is 1.02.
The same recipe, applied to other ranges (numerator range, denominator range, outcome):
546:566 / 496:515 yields 0.98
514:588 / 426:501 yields 0.99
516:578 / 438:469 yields 1.00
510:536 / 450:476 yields 1.00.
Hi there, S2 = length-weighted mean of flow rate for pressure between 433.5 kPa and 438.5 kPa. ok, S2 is 41.6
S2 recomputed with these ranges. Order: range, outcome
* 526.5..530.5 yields 39.9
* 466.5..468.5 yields 40.3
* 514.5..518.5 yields 41.3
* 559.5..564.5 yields 38.9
